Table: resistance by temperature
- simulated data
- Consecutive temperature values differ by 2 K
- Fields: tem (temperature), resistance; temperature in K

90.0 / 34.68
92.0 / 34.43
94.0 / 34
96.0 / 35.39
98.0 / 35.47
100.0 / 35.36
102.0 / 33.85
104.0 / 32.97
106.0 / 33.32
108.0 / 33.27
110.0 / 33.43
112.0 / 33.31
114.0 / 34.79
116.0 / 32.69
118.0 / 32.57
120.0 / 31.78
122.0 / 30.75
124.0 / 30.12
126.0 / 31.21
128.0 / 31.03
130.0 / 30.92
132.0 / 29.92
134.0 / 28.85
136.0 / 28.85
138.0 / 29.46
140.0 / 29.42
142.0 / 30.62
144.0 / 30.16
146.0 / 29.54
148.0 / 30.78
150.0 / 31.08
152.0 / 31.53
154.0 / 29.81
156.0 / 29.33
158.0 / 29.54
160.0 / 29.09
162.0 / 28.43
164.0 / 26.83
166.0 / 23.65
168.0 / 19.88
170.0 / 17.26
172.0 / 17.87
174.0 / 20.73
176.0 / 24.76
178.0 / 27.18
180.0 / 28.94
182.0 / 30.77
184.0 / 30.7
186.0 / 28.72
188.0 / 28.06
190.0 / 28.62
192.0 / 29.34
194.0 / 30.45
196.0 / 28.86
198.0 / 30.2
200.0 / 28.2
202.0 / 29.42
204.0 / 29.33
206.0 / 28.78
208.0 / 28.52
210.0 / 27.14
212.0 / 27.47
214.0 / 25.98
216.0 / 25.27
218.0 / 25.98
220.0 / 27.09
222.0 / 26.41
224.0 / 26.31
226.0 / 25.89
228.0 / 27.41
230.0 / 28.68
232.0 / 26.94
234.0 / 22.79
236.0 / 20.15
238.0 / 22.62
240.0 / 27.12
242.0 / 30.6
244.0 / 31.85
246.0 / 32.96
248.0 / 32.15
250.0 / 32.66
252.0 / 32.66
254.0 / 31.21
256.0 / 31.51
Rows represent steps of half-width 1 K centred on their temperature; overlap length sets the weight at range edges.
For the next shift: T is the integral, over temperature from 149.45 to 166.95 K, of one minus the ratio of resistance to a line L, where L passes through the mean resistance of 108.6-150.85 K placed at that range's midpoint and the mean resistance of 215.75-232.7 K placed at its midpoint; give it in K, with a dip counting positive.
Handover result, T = 0.6 K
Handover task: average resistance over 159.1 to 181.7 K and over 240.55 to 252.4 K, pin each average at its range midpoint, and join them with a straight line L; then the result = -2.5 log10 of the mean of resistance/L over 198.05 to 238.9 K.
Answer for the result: 0.092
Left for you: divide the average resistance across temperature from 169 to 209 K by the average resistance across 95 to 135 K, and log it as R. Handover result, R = 0.8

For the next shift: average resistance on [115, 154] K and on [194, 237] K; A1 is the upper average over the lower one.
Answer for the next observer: 0.89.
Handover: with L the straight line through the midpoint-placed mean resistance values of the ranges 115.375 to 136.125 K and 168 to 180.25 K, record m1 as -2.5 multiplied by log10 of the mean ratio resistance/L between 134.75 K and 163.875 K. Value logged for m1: -0.12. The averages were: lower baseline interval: 30.8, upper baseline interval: 22.2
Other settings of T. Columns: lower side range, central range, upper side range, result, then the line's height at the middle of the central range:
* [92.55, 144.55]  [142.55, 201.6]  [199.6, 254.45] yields 4.7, 30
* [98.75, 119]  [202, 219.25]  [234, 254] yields 1.5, 30.1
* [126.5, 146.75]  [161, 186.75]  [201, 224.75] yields 3.2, 28.6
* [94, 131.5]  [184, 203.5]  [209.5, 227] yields -0.9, 27.9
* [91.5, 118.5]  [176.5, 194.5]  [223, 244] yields 0.0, 29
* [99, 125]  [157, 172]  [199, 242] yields 2.7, 29.9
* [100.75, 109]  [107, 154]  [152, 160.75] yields 0.7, 31.6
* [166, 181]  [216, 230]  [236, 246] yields -0.1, 26.3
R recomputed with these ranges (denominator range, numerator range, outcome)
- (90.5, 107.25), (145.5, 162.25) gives 0.87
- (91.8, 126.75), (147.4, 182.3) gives 0.79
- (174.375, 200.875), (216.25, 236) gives 0.91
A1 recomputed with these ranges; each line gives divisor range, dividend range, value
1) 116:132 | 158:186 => 0.81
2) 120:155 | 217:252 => 0.91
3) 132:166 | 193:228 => 0.94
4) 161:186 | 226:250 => 1.11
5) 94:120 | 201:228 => 0.81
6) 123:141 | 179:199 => 0.98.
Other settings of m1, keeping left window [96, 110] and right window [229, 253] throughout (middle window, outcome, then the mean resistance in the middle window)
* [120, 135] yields 0.09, 30.5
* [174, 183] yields 0.14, 27.1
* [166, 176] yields 0.49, 20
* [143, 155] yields 0.06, 30.5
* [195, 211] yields 0.04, 28.8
